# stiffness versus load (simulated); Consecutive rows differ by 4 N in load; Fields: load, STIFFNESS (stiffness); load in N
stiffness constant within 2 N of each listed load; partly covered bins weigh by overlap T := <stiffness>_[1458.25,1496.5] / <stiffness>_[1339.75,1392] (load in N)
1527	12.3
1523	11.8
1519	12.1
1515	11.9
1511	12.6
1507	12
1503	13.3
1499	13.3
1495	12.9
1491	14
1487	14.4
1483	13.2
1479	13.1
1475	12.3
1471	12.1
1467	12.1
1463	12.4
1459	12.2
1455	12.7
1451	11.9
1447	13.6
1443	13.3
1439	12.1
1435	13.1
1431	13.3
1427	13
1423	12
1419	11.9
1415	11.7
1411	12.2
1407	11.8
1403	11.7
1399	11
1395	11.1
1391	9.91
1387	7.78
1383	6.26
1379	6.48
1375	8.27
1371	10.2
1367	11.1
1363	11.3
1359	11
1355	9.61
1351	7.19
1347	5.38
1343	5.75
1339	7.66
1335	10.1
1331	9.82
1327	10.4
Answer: 1.5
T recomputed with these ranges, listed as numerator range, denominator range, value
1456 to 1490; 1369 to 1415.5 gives 1.30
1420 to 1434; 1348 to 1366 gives 1.33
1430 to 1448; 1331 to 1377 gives 1.46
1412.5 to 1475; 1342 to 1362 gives 1.55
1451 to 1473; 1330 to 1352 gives 1.62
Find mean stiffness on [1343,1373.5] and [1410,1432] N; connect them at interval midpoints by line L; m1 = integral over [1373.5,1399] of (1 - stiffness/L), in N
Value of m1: 5.0 N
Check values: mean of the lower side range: 9.14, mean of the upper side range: 12.3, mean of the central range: 8.51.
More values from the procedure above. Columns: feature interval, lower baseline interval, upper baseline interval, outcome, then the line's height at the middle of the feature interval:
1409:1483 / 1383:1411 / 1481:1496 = -2.6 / 12.1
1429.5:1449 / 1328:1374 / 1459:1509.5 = -2.5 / 11.6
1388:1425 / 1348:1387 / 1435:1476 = -3.1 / 10.5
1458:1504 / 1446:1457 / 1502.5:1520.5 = -1.7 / 12.5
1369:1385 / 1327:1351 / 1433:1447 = 3.2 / 9.81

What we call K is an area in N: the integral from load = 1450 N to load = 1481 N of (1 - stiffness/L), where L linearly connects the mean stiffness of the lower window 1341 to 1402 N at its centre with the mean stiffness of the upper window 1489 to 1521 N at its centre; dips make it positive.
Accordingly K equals -2.0 N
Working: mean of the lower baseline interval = 8.87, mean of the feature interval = 12.4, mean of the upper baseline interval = 12.8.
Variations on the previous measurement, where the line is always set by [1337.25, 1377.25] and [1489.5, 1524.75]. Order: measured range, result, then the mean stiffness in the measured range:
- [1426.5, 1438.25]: -2.6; 13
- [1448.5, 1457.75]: -0.9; 12.4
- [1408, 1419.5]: -1.9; 11.9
